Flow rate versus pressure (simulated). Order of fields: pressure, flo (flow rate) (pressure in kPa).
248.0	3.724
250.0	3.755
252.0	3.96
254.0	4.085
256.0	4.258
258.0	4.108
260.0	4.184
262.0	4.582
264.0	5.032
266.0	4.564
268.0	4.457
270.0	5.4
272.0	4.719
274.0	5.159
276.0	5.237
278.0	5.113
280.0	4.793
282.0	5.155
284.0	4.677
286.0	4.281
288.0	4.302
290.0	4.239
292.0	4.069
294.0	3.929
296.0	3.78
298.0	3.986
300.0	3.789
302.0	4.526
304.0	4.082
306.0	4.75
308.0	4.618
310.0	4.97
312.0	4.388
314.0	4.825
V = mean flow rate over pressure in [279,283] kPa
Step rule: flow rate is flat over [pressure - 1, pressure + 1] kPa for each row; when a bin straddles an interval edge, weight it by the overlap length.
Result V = 4.97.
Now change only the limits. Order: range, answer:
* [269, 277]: 5.13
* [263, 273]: 4.83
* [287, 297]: 4.06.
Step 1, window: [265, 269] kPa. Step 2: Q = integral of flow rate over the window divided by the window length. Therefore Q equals 4.51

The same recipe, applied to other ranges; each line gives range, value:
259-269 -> 4.56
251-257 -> 4.1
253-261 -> 4.16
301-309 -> 4.49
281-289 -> 4.6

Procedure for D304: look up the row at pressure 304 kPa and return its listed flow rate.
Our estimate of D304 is 4.082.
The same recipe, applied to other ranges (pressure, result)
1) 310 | 4.97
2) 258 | 4.108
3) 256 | 4.258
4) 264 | 5.032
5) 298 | 3.986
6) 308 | 4.618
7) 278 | 5.113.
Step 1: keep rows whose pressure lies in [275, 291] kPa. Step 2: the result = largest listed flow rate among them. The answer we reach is 5.237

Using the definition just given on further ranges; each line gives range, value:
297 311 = 4.97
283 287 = 4.677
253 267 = 5.032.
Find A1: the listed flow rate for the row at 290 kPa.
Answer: 4.239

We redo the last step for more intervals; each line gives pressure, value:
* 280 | 4.793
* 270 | 5.4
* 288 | 4.302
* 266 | 4.564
